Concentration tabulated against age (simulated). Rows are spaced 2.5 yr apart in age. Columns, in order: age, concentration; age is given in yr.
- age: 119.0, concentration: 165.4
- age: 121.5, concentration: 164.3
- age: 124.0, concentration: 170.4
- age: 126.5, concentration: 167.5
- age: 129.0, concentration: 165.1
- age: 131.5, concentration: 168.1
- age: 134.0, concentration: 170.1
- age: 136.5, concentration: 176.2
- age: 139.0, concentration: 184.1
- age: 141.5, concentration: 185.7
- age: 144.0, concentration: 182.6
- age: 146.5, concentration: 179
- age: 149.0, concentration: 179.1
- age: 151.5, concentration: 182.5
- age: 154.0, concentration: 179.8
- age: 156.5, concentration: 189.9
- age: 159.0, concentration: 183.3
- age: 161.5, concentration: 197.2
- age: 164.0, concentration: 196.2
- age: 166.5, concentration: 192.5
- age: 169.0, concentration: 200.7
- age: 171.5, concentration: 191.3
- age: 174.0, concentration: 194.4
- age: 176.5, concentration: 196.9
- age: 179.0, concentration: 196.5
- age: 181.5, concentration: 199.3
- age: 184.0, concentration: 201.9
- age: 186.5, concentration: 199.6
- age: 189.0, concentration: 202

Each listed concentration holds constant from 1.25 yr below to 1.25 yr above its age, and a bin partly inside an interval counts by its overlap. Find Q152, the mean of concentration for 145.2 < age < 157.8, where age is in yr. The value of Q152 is 182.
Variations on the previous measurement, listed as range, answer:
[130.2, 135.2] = 169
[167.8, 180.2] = 196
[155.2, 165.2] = 192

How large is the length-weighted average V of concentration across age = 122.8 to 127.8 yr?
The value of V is 169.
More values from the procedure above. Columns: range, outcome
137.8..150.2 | 182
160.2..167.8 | 195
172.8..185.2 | 198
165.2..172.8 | 195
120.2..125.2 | 167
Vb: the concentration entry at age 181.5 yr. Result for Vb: 199.3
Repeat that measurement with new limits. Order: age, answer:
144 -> 182.6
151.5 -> 182.5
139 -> 184.1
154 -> 179.8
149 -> 179.1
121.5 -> 164.3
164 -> 196.2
